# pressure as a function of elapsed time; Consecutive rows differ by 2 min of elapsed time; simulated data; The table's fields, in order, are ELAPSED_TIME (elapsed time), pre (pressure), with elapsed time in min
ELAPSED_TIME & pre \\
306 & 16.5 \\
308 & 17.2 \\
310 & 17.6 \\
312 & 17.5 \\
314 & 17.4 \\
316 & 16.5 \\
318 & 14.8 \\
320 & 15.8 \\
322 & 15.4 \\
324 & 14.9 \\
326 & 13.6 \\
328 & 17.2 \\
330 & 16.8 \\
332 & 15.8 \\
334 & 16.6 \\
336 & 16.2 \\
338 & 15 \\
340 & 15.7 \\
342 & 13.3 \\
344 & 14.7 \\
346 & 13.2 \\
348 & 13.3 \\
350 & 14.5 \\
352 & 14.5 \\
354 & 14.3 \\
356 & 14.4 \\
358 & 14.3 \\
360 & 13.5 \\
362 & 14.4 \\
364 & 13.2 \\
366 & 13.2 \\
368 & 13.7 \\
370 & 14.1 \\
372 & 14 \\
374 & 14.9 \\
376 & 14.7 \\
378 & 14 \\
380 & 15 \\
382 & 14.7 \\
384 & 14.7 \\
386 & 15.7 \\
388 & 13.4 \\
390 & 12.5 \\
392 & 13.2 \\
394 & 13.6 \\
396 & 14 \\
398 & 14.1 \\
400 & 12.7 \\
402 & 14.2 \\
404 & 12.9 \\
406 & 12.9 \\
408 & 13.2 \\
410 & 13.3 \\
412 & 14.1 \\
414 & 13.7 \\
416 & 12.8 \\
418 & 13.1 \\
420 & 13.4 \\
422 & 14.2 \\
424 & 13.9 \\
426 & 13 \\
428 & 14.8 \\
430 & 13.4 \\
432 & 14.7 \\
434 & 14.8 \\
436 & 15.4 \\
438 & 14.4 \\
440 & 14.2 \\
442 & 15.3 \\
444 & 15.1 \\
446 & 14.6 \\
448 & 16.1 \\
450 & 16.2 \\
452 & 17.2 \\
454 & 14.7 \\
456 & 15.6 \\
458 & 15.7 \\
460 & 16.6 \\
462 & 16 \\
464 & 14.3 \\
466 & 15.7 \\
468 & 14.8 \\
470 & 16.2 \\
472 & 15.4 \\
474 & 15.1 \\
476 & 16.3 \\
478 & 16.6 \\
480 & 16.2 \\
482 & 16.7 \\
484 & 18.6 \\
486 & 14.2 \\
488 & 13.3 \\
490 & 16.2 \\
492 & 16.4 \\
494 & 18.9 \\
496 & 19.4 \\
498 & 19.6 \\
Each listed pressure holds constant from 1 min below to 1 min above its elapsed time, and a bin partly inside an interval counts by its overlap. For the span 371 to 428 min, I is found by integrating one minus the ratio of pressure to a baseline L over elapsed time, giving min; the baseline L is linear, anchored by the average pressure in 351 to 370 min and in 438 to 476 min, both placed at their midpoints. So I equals 3.0 min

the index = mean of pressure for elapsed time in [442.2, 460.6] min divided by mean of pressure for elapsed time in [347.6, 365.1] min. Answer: 1.12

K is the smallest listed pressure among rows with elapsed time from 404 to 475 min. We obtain 12.8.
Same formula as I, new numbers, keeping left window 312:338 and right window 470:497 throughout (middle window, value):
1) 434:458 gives 1.4 min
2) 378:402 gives 3.2 min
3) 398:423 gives 4.3 min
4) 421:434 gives 1.7 min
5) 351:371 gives 2.6 min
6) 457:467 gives 0.4 min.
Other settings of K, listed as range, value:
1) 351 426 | 12.5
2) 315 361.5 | 13.2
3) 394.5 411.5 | 12.7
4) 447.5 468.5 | 14.3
